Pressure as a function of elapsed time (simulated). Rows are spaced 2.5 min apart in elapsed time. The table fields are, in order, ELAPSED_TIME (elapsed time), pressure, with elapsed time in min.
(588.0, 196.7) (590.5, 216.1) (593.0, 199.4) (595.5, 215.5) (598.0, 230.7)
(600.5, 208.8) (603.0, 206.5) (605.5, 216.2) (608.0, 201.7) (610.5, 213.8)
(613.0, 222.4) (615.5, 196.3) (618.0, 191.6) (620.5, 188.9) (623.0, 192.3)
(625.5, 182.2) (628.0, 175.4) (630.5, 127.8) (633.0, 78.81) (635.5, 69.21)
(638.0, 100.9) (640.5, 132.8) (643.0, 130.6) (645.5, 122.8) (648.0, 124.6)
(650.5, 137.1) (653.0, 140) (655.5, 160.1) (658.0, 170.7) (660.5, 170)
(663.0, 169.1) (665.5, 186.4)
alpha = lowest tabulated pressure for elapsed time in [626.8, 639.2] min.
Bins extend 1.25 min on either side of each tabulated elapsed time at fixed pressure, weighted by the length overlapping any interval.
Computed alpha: 69.21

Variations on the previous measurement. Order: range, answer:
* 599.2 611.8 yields 201.7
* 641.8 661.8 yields 122.8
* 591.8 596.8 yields 199.4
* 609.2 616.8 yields 196.3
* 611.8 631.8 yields 127.8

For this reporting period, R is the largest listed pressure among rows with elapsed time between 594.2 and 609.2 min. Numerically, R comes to 230.7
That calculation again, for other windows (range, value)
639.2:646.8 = 132.8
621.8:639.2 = 192.3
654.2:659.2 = 170.7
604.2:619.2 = 222.4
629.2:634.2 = 127.8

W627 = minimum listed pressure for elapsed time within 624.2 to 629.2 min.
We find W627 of 175.4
